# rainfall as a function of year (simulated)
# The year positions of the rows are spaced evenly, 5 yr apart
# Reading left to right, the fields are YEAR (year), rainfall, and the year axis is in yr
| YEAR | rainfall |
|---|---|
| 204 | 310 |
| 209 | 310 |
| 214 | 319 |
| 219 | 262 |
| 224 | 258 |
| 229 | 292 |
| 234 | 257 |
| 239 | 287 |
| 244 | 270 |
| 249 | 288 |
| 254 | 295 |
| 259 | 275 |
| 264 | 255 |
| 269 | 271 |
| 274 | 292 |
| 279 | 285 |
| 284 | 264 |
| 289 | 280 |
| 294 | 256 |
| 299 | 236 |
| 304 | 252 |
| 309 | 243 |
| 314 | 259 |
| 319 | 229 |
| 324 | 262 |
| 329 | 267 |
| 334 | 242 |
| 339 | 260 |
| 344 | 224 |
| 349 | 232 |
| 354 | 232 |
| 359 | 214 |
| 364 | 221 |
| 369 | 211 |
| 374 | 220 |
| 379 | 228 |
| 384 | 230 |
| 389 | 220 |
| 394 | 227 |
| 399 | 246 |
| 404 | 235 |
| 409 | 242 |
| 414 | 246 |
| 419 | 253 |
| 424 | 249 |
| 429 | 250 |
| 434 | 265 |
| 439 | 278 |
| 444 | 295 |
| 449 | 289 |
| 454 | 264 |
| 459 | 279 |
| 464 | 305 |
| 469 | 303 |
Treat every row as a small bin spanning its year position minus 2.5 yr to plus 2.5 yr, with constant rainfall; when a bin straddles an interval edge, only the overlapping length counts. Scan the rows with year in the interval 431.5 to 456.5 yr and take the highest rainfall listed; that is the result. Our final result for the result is 295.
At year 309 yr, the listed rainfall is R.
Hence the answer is 243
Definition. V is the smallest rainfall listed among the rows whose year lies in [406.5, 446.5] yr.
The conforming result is 242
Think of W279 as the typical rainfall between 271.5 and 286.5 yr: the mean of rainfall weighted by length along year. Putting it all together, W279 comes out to 280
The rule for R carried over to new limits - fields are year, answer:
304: 252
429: 250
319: 229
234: 257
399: 246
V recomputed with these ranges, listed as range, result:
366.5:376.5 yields 211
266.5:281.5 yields 271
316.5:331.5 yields 229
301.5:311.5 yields 243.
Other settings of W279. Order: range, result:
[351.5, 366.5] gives 222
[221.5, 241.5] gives 274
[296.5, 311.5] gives 244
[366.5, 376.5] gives 216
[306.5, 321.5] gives 244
